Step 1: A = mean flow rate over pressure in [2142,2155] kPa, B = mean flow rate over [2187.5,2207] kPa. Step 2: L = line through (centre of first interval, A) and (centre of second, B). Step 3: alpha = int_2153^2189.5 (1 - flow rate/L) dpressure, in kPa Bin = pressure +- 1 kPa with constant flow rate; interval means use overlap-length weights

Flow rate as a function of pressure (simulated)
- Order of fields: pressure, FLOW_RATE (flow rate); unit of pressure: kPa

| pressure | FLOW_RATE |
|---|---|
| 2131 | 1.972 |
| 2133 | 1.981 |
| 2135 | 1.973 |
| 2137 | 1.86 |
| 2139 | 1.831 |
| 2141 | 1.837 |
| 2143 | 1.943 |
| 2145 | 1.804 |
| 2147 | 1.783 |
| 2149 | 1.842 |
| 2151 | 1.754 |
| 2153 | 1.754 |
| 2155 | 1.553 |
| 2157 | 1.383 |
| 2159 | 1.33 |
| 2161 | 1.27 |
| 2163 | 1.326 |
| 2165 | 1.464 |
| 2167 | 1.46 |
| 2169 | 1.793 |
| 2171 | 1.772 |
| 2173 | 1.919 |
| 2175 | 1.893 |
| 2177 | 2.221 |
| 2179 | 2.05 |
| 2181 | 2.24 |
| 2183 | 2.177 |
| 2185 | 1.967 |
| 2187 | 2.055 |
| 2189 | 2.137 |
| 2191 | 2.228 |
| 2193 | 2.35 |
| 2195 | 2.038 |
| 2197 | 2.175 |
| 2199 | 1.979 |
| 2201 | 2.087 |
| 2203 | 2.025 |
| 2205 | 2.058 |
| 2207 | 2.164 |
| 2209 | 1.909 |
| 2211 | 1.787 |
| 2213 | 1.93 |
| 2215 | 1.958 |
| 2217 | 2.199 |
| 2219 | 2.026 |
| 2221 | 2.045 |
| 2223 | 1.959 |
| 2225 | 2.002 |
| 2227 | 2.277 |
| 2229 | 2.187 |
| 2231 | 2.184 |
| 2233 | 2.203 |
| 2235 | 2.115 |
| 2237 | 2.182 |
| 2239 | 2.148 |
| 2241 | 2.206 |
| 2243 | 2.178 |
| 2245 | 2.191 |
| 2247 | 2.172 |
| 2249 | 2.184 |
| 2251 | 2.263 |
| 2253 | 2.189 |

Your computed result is 3.4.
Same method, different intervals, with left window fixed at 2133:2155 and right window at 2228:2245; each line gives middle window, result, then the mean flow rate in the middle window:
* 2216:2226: 0.34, 2.05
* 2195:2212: 0.24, 2.02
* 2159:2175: 2.86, 1.58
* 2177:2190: -0.89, 2.11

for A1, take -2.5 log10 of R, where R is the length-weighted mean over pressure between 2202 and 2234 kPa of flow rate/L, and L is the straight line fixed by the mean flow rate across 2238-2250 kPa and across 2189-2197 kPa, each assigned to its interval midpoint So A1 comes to 0.07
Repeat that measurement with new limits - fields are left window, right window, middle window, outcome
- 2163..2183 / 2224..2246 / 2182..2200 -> -0.09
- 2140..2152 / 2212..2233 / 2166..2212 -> -0.03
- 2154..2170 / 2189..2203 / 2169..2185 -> -0.15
